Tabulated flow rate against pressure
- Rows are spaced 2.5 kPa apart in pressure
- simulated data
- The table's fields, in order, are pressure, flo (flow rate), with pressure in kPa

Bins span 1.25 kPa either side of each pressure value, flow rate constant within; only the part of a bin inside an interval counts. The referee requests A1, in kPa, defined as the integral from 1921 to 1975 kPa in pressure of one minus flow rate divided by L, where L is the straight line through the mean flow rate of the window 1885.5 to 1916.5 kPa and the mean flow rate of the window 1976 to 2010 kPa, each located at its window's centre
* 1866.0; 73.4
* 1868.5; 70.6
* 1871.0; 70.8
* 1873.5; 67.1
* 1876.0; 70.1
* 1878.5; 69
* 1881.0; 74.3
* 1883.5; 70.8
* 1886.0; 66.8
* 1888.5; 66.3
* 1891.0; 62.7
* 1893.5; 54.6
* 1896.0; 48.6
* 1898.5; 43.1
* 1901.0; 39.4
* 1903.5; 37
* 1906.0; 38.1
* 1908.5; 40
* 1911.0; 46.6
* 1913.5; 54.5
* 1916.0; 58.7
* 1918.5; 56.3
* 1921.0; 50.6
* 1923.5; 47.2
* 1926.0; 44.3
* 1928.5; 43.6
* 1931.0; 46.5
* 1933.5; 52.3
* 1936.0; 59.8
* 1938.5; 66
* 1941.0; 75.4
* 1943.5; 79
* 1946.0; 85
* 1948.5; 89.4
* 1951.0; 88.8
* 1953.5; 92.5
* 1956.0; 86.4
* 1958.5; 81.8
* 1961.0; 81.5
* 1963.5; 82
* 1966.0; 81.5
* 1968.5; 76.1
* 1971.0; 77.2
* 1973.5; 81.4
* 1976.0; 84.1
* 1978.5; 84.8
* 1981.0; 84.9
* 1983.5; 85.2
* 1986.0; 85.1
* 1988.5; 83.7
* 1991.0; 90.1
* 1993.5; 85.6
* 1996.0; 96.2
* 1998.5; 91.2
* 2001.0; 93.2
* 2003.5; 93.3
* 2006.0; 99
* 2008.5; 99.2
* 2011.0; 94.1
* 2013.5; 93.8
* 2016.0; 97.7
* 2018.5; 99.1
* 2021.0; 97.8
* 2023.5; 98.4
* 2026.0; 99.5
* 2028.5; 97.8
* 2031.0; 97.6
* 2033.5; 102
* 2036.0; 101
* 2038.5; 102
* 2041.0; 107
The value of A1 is -0.7 kPa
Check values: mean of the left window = 49.9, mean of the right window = 89.9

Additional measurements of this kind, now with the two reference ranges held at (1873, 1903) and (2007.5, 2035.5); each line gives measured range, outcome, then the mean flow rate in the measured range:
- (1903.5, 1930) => 8.1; 47.5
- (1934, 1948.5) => 0.4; 73.4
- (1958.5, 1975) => 0.5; 80.2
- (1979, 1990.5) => 0.3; 85.1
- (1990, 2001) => 0.0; 91.1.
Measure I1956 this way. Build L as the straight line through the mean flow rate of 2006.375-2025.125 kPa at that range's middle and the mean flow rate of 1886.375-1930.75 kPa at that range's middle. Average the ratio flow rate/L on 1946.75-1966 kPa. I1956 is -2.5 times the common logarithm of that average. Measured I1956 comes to -0.21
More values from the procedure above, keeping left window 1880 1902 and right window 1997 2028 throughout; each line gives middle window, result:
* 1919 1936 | 0.39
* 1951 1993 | 0.00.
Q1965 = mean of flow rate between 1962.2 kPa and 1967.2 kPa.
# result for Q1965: 81.8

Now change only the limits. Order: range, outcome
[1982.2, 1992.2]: 86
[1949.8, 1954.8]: 90.6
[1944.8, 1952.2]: 87.7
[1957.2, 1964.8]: 81.8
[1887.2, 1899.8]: 55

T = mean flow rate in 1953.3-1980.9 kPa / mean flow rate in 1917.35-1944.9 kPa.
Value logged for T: 1.46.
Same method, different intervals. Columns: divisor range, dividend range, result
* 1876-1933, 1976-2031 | 1.75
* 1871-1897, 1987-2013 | 1.41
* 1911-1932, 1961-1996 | 1.67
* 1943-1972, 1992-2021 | 1.13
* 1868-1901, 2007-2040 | 1.56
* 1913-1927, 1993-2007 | 1.80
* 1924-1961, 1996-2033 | 1.37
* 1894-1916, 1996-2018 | 2.14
